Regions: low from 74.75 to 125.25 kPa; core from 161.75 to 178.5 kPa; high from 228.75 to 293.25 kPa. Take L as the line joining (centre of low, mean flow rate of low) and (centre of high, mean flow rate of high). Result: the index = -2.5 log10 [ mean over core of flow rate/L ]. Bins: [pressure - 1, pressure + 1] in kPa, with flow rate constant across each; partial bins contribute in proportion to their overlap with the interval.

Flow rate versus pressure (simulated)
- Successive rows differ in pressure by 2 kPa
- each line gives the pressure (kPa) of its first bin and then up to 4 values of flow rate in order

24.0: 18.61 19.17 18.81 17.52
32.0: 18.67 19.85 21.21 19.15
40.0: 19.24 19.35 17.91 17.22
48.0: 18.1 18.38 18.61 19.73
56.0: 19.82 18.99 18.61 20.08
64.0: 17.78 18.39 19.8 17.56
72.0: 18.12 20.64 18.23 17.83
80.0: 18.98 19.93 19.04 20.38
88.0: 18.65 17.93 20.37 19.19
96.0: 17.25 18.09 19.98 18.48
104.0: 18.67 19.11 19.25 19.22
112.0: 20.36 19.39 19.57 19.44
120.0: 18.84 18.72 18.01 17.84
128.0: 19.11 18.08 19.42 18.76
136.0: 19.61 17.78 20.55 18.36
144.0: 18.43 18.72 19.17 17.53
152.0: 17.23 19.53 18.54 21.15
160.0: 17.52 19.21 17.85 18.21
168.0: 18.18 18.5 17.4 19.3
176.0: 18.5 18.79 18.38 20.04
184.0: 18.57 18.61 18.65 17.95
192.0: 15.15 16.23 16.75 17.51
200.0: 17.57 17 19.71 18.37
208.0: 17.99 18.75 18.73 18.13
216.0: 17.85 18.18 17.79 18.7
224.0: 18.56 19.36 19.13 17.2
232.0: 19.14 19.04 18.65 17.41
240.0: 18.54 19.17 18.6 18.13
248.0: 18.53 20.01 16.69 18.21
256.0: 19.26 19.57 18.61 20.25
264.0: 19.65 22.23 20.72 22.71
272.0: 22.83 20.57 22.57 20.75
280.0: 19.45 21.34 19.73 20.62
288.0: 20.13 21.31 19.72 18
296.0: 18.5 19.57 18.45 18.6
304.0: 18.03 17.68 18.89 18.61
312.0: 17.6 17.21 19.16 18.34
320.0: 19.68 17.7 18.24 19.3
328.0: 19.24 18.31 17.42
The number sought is 0.05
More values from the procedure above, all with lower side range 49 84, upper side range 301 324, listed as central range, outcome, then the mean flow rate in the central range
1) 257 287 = -0.13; 20.8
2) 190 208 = 0.07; 17.4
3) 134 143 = -0.02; 19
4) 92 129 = -0.01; 19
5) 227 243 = 0.00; 18.5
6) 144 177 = 0.01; 18.5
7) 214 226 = 0.01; 18.3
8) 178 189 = -0.01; 18.8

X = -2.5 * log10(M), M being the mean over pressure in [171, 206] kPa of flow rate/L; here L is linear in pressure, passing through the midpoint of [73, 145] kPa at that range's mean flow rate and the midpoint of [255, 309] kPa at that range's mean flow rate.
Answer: 0.083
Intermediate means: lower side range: 19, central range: 18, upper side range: 20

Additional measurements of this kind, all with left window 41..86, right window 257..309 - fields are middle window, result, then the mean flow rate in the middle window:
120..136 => 0.030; 18.6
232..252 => 0.068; 18.6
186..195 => 0.138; 17.2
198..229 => 0.073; 18.4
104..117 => -0.020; 19.4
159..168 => 0.067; 18.2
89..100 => 0.017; 18.7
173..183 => 0.025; 19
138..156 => 0.037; 18.6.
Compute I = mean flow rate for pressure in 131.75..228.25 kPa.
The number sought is 18.4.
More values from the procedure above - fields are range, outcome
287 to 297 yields 19.5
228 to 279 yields 19.6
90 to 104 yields 18.8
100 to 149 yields 19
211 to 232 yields 18.4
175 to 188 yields 18.8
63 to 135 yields 18.9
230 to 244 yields 18.6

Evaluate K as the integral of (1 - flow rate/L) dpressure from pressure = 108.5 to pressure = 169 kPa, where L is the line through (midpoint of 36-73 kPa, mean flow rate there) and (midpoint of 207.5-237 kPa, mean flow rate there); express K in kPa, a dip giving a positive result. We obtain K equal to -0.59 kPa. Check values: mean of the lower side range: 18.8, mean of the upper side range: 18.5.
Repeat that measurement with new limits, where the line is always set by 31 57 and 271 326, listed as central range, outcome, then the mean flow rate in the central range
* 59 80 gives 0.4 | 18.7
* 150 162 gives 0.3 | 18.7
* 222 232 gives 0.3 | 18.6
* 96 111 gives 0.2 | 18.9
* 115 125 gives 0.1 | 18.9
